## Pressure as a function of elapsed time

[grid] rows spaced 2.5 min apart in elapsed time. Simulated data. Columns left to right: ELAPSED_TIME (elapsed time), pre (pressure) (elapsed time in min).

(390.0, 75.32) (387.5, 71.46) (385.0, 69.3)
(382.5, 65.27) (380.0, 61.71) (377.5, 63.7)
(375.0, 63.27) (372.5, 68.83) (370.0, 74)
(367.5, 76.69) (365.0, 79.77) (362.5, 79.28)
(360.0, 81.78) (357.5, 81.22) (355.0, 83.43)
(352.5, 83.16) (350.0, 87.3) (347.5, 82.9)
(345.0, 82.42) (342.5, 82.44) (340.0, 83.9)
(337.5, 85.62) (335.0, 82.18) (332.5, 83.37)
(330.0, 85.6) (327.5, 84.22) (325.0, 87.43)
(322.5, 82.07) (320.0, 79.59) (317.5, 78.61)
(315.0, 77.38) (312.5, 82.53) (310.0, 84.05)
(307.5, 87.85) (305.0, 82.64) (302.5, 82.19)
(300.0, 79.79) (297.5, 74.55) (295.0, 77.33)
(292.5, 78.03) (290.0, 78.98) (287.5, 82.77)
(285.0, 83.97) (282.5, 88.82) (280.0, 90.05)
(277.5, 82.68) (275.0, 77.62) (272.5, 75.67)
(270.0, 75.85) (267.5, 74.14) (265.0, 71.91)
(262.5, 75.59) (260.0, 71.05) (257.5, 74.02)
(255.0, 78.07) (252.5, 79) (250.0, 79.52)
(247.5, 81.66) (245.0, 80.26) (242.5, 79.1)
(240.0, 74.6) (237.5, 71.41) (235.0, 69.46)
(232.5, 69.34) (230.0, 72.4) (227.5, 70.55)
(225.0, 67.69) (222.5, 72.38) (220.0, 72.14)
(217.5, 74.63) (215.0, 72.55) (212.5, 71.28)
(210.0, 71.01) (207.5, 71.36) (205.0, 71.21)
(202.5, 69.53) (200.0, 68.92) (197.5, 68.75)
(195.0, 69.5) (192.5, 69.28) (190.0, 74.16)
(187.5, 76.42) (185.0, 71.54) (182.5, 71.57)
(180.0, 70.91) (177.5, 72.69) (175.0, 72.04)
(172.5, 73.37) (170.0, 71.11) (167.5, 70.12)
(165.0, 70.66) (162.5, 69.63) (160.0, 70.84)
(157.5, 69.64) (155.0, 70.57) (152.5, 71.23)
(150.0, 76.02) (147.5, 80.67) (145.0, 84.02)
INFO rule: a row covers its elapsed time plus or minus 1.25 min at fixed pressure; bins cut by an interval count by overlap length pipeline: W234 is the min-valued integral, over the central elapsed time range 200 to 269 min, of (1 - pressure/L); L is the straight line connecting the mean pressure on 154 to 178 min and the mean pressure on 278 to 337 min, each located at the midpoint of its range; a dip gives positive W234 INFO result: 2.8 min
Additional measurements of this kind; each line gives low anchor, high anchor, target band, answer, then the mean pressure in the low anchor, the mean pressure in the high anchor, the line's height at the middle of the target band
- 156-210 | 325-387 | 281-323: -3.0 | 71.1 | 78.1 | 75.9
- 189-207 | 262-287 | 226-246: 0.5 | 70.2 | 79.8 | 75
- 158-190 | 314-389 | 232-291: -2.2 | 71.8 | 78.3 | 75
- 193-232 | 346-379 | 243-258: -1.4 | 70.9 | 77.3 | 72.5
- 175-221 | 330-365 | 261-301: -0.7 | 71.5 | 83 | 77.9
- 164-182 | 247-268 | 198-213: 0.6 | 71.6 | 76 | 73.3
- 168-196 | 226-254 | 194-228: 1.3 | 72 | 75.2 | 73.6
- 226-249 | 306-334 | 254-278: 0.6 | 74.3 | 83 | 77.3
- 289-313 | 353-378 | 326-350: -1.8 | 80.8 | 75.8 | 77.9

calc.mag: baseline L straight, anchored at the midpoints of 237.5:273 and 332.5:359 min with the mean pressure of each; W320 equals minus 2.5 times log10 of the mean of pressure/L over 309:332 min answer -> -0.01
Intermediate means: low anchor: 76.3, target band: 82.4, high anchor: 83.4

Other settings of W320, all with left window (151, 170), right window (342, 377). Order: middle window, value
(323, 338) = -0.10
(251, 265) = -0.01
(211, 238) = 0.03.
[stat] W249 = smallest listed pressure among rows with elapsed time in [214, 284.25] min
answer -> 67.69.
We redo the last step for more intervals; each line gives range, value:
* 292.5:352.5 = 74.55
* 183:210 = 68.75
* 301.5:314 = 82.19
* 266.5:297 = 74.14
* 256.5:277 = 71.05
